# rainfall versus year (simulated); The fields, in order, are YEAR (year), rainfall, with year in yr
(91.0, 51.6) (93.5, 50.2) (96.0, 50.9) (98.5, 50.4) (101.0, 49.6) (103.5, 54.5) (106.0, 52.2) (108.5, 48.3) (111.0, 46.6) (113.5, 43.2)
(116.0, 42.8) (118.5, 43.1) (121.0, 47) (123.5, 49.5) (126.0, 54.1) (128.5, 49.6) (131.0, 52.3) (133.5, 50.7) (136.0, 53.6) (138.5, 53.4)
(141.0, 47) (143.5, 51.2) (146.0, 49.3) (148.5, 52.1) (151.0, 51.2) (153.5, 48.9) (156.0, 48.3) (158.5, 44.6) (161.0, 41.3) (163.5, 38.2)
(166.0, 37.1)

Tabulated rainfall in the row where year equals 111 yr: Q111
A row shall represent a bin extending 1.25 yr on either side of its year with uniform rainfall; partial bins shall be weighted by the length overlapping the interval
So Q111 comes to 46.6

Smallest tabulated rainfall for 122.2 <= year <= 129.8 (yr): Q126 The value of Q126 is 49.5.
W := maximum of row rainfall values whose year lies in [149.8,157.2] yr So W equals 51.2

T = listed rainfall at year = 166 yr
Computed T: 37.1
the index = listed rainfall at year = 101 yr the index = 49.6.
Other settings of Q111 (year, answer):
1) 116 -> 42.8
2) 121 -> 47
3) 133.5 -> 50.7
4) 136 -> 53.6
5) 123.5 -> 49.5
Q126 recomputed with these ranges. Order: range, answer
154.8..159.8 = 44.6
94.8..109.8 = 48.3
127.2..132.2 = 49.6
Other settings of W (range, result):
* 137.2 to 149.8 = 53.4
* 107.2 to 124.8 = 49.5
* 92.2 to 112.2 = 54.5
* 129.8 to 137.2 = 53.6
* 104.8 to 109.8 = 52.2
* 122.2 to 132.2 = 54.1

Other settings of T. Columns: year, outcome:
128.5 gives 49.6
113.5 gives 43.2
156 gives 48.3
